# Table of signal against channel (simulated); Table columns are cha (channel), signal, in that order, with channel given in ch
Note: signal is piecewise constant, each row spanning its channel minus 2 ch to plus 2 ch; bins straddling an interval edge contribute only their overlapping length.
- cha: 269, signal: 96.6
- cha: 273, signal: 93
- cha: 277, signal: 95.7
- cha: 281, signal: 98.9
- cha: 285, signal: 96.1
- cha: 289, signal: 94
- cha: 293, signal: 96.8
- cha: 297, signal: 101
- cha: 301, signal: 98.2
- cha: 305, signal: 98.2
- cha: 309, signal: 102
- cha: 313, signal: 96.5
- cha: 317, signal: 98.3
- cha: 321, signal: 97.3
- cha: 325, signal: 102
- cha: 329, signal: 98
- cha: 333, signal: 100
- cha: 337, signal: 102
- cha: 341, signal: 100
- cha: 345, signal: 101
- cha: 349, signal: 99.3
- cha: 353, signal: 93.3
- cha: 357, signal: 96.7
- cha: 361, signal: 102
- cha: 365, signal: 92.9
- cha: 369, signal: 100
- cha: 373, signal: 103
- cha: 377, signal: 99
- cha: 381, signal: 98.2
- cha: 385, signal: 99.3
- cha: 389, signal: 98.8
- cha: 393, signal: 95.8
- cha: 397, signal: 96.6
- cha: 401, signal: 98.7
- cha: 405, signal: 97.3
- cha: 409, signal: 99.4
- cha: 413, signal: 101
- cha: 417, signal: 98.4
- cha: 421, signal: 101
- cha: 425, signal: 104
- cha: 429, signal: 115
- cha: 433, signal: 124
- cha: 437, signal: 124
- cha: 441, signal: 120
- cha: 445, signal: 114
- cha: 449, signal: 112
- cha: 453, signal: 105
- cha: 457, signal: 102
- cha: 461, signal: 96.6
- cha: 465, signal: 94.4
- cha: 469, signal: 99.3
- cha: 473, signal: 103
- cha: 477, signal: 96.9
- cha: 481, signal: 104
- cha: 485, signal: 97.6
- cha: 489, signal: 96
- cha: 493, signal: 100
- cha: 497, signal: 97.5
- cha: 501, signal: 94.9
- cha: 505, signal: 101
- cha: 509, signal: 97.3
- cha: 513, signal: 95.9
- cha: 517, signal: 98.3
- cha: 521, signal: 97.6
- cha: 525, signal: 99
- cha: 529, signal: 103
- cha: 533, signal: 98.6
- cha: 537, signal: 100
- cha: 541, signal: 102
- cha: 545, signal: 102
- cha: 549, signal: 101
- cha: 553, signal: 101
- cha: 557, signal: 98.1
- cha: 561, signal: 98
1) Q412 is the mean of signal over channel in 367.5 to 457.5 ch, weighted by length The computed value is 105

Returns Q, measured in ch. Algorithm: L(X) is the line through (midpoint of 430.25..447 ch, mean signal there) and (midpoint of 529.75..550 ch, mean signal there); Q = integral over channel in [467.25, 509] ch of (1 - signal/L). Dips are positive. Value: 4.4 ch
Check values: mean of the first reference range 120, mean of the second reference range 101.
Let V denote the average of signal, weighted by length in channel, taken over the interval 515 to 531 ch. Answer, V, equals 99.5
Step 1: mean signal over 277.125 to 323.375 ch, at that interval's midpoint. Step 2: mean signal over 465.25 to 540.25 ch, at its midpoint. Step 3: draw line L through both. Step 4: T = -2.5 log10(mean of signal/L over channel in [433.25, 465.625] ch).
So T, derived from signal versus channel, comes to -0.12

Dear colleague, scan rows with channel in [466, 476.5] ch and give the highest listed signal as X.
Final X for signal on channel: 103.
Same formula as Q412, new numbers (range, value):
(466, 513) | 98.6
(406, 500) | 104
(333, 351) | 101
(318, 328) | 99.3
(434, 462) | 111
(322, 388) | 99.1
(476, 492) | 98.8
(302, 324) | 98.6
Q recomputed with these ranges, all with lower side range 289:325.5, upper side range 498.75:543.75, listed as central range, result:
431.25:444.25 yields -3.03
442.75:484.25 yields -1.62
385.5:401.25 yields 0.19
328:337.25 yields -0.12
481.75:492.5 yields 0.08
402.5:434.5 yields -1.91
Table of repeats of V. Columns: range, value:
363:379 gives 98.7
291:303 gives 98.7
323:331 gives 100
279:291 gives 96.3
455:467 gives 97.7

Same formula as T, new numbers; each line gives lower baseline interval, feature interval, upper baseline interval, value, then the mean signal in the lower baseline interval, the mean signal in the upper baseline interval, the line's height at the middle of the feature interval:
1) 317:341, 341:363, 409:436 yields 0.03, 99.7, 107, 102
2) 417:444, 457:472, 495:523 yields 0.09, 113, 97.5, 107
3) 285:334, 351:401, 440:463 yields 0.05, 98.4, 108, 103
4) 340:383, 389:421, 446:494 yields 0.01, 98.6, 101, 99.5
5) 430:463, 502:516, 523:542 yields 0.06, 112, 100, 104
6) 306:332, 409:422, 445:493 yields 0.00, 99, 101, 100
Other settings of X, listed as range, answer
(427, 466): 124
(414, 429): 115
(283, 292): 96.1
